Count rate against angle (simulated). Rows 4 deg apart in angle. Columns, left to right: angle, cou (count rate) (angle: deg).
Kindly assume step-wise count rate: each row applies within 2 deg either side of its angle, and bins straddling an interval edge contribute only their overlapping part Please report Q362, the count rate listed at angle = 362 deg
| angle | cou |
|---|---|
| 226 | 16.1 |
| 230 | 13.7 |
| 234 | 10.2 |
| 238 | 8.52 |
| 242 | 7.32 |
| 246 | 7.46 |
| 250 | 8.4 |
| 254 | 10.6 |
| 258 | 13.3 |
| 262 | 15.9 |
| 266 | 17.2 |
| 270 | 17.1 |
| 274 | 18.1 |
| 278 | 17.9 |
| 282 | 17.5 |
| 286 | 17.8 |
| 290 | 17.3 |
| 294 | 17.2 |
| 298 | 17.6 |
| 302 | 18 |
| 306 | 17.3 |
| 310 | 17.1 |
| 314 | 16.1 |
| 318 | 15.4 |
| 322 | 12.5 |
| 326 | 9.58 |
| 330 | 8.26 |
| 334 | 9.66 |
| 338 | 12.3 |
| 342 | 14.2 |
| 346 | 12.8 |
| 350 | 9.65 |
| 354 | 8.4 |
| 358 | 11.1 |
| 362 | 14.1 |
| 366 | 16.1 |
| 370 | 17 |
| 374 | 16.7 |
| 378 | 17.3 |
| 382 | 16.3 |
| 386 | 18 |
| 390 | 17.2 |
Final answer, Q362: 14.1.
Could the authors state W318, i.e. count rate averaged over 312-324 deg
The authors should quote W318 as 14.7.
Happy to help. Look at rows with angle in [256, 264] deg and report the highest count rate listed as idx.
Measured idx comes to 15.9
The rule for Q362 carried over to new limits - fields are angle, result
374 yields 16.7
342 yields 14.2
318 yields 15.4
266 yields 17.2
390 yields 17.2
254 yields 10.6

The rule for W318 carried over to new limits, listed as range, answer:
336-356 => 11.5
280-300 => 17.5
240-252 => 7.73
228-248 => 9.44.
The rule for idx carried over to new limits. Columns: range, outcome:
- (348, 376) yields 17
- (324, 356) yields 14.2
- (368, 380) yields 17.3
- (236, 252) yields 8.52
